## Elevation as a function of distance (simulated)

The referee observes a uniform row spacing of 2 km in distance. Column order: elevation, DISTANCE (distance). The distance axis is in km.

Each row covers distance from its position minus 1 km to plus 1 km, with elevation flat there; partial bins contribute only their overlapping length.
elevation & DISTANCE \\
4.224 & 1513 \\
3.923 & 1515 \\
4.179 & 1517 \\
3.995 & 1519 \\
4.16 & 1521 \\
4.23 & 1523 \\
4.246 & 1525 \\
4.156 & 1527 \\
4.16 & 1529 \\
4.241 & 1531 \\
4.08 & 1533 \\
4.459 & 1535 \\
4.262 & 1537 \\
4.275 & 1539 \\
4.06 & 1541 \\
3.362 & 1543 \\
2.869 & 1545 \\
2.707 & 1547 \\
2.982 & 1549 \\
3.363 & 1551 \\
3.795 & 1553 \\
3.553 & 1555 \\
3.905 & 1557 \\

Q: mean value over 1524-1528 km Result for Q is 4.2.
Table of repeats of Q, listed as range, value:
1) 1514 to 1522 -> 4.06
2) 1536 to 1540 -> 4.27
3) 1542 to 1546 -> 3.12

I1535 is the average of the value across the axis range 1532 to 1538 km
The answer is 4.27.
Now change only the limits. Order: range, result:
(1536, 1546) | 3.77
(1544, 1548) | 2.79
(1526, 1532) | 4.19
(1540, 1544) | 3.71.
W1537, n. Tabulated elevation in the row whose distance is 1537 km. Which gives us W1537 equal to 4.262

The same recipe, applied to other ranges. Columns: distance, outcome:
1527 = 4.156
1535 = 4.459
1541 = 4.06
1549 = 2.982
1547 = 2.707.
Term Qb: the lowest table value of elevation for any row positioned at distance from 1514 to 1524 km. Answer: 3.923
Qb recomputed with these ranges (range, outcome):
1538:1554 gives 2.707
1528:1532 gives 4.16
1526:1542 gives 4.06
